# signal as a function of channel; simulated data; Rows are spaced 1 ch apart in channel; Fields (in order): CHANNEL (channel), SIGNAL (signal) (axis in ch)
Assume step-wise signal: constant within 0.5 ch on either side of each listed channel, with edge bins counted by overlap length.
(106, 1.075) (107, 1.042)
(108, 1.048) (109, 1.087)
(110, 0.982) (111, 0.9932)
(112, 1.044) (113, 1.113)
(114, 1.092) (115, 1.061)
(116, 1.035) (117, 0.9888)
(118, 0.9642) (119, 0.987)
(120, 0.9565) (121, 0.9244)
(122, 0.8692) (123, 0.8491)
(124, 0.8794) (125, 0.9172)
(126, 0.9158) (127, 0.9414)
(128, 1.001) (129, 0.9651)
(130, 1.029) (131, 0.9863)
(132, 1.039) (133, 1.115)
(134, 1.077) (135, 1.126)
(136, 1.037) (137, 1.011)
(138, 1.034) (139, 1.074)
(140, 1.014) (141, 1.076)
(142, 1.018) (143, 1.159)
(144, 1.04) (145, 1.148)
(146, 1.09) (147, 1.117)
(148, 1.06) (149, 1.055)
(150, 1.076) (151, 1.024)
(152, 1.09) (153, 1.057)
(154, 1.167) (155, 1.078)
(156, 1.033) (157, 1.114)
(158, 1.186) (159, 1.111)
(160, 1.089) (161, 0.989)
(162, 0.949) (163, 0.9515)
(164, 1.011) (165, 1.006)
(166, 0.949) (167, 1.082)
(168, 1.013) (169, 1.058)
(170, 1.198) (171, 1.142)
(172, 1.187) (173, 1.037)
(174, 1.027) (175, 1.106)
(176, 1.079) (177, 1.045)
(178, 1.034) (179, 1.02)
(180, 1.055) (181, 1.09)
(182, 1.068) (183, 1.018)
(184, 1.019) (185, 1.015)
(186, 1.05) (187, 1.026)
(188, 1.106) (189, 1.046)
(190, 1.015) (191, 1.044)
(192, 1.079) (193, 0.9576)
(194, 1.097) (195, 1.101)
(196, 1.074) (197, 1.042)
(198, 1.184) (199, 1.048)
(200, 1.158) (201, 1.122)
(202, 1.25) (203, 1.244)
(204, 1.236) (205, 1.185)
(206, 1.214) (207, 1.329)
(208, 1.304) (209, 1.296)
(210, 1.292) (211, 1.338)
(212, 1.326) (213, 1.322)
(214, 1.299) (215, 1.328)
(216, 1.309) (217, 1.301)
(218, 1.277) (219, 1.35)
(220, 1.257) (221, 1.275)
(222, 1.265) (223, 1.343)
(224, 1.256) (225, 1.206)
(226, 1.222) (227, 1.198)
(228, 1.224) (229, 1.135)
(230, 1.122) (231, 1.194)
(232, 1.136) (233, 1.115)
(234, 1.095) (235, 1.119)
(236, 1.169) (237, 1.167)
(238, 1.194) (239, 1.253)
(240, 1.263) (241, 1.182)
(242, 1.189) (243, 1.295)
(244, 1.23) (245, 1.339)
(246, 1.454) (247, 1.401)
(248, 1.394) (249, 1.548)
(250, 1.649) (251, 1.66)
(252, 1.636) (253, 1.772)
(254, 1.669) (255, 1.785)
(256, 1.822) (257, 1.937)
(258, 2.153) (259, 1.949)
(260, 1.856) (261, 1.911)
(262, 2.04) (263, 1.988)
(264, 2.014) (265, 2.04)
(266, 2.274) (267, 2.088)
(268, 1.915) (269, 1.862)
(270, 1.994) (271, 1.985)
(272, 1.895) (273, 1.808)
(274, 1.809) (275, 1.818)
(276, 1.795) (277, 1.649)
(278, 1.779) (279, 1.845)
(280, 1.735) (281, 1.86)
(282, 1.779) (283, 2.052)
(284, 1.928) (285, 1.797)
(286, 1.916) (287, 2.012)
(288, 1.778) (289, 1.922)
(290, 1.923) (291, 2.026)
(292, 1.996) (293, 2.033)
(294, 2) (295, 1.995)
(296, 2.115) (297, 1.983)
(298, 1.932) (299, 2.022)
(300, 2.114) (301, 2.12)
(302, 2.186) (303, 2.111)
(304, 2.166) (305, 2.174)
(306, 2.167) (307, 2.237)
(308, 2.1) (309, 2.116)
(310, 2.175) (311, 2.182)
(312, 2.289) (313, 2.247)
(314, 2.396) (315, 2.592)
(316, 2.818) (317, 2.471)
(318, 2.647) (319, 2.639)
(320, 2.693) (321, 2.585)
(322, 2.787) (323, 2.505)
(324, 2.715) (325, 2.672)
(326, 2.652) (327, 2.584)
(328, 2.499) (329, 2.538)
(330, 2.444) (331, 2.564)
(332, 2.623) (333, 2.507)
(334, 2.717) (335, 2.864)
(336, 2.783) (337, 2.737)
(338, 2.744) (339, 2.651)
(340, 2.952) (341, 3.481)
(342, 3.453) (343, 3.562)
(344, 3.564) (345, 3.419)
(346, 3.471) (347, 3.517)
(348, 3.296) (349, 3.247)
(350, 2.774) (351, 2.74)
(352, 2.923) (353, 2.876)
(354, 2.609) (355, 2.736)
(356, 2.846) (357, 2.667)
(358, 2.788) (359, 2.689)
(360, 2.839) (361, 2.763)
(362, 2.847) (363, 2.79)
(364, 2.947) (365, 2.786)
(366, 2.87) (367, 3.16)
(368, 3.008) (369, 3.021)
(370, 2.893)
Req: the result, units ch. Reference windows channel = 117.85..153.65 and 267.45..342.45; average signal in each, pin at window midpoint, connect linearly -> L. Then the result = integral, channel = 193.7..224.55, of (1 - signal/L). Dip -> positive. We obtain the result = 6.3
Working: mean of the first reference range 1.02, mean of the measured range 1.24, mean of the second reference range 2.26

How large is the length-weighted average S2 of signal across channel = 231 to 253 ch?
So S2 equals 1.32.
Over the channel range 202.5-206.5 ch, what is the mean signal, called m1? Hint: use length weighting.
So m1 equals 1.22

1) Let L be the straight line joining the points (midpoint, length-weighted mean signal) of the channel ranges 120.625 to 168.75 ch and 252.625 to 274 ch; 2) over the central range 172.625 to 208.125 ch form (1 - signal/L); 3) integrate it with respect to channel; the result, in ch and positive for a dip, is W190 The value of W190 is 7.3 ch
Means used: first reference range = 1.03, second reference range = 1.94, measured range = 1.1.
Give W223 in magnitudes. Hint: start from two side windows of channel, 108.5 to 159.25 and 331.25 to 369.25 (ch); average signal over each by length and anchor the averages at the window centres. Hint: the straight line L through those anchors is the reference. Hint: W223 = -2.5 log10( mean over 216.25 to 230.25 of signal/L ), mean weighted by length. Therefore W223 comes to 0.41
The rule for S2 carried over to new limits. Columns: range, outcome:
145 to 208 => 1.08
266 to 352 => 2.37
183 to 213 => 1.15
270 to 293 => 1.87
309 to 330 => 2.52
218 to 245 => 1.21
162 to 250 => 1.17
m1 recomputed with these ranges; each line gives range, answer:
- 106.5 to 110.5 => 1.04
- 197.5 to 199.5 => 1.12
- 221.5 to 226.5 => 1.26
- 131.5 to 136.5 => 1.08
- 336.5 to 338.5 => 2.74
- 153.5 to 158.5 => 1.12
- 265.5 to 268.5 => 2.09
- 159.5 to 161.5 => 1.04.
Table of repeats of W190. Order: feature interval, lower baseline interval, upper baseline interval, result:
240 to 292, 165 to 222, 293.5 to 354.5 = 4.6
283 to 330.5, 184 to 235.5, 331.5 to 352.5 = 5.7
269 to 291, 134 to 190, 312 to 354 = 4.0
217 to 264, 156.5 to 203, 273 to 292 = 3.4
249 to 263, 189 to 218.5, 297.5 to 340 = -0.5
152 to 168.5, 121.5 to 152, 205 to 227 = 0.8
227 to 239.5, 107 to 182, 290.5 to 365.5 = 4.4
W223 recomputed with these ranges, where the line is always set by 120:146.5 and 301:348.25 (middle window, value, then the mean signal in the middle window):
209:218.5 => 0.285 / 1.31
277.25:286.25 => 0.233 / 1.85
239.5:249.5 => 0.427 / 1.33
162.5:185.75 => 0.279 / 1.05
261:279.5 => 0.140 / 1.92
